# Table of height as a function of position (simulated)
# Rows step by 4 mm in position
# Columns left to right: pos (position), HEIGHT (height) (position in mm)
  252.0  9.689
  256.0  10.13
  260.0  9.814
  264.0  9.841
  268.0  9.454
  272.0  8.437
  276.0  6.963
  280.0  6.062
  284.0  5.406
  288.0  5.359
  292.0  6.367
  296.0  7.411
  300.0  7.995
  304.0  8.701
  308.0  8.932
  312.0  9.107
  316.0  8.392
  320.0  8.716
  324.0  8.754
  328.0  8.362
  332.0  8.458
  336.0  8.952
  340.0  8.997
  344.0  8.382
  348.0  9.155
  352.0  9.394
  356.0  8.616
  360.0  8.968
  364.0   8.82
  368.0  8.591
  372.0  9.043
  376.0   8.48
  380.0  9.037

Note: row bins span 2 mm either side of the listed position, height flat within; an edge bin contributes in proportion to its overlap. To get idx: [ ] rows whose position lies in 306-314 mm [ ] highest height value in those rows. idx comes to 9.107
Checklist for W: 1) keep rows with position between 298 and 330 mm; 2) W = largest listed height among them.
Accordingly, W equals 9.107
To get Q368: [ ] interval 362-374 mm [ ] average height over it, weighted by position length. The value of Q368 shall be 8.82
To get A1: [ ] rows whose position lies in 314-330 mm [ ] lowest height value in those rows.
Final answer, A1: 8.362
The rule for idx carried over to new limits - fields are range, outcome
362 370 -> 8.82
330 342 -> 8.997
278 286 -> 6.062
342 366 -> 9.394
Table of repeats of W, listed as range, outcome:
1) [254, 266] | 10.13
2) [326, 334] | 8.458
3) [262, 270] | 9.841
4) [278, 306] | 8.701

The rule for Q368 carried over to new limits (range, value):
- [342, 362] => 8.9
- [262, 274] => 9.24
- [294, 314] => 8.43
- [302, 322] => 8.77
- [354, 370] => 8.75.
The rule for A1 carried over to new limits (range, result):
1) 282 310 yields 5.359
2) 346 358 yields 8.616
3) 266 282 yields 6.062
